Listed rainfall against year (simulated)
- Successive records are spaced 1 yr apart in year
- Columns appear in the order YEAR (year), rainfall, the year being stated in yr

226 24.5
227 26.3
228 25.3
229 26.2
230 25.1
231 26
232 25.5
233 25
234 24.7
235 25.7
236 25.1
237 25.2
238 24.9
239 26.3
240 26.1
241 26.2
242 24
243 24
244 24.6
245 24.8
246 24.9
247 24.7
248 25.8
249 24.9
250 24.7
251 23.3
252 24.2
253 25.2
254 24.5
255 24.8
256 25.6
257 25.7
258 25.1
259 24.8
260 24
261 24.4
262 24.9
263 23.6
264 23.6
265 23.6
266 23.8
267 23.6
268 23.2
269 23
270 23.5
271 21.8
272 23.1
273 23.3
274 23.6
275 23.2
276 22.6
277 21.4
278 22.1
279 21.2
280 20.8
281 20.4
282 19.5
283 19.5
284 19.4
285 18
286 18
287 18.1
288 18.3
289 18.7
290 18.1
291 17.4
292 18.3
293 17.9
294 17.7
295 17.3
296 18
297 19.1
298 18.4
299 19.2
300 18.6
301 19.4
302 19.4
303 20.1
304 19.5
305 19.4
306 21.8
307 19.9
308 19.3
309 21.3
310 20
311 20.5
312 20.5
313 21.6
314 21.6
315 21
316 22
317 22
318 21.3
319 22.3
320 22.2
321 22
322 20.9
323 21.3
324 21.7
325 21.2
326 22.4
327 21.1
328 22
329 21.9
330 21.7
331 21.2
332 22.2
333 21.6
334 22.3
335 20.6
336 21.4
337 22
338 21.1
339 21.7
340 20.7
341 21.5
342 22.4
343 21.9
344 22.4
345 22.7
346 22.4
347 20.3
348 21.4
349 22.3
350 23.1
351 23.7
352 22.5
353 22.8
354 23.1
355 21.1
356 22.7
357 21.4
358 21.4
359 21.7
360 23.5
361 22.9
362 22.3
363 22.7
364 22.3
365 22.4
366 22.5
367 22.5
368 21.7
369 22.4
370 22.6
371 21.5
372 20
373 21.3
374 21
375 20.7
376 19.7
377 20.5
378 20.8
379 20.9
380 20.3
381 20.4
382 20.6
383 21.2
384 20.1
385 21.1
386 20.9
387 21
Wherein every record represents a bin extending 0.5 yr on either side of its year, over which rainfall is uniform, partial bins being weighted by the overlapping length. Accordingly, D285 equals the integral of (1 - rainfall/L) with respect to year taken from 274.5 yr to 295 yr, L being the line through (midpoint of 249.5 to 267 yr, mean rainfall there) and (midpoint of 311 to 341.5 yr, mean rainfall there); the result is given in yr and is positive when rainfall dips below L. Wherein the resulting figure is 3.4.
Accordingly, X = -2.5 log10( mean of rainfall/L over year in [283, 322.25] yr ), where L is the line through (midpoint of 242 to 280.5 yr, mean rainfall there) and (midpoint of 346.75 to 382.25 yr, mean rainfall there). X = 0.17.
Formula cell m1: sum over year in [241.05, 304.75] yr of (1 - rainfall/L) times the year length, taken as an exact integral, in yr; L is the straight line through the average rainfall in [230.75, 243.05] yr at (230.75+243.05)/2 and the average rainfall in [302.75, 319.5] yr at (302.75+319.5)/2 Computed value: 3.63 yr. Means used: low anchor 25.3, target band 21.9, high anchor 20.8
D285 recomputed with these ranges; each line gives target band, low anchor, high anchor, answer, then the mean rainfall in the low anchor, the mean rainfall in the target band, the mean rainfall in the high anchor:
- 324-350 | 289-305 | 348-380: -1.5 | 18.6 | 21.7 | 21.9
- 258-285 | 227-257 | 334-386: 1.9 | 25.1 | 22.6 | 21.7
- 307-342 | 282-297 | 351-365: -1.8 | 18.3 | 21.4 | 22.4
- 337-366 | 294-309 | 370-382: -2.7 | 19.3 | 22.2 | 20.7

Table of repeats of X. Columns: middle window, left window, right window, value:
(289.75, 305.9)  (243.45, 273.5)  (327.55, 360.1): 0.23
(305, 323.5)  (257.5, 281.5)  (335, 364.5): 0.07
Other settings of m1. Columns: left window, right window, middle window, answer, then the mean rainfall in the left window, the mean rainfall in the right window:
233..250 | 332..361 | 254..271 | 0.2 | 25.1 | 22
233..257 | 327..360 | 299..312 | 1.8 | 25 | 21.9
